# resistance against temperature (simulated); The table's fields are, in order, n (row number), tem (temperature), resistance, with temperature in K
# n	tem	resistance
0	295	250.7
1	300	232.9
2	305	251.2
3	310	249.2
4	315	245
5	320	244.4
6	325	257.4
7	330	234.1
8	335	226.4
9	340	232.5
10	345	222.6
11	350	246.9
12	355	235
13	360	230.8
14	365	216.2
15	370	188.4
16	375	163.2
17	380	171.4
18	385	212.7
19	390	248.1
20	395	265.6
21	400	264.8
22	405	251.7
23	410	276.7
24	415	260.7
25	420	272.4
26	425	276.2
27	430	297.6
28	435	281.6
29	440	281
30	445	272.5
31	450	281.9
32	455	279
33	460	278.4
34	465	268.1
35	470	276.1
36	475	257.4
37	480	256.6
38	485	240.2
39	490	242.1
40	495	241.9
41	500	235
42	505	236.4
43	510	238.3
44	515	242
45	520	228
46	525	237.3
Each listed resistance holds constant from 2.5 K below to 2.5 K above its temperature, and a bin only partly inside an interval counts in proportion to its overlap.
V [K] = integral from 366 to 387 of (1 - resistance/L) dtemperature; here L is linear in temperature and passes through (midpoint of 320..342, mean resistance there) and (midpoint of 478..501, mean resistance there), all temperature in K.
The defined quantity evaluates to 4.8 K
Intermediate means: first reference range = 238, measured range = 186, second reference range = 243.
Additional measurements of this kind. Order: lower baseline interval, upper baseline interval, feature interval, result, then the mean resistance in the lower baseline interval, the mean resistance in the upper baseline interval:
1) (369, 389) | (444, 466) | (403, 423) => -3.3 K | 188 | 277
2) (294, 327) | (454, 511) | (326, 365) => 2.5 K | 247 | 254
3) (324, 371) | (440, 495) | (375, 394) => 2.5 K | 229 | 265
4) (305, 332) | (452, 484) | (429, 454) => -1.7 K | 247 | 268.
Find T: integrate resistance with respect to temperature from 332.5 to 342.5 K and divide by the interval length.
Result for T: 229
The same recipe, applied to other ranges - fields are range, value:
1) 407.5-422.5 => 270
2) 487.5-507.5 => 239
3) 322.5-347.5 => 235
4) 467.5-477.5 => 267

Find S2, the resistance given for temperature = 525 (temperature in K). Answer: 237.3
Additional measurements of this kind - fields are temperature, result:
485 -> 240.2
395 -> 265.6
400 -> 264.8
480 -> 256.6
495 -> 241.9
